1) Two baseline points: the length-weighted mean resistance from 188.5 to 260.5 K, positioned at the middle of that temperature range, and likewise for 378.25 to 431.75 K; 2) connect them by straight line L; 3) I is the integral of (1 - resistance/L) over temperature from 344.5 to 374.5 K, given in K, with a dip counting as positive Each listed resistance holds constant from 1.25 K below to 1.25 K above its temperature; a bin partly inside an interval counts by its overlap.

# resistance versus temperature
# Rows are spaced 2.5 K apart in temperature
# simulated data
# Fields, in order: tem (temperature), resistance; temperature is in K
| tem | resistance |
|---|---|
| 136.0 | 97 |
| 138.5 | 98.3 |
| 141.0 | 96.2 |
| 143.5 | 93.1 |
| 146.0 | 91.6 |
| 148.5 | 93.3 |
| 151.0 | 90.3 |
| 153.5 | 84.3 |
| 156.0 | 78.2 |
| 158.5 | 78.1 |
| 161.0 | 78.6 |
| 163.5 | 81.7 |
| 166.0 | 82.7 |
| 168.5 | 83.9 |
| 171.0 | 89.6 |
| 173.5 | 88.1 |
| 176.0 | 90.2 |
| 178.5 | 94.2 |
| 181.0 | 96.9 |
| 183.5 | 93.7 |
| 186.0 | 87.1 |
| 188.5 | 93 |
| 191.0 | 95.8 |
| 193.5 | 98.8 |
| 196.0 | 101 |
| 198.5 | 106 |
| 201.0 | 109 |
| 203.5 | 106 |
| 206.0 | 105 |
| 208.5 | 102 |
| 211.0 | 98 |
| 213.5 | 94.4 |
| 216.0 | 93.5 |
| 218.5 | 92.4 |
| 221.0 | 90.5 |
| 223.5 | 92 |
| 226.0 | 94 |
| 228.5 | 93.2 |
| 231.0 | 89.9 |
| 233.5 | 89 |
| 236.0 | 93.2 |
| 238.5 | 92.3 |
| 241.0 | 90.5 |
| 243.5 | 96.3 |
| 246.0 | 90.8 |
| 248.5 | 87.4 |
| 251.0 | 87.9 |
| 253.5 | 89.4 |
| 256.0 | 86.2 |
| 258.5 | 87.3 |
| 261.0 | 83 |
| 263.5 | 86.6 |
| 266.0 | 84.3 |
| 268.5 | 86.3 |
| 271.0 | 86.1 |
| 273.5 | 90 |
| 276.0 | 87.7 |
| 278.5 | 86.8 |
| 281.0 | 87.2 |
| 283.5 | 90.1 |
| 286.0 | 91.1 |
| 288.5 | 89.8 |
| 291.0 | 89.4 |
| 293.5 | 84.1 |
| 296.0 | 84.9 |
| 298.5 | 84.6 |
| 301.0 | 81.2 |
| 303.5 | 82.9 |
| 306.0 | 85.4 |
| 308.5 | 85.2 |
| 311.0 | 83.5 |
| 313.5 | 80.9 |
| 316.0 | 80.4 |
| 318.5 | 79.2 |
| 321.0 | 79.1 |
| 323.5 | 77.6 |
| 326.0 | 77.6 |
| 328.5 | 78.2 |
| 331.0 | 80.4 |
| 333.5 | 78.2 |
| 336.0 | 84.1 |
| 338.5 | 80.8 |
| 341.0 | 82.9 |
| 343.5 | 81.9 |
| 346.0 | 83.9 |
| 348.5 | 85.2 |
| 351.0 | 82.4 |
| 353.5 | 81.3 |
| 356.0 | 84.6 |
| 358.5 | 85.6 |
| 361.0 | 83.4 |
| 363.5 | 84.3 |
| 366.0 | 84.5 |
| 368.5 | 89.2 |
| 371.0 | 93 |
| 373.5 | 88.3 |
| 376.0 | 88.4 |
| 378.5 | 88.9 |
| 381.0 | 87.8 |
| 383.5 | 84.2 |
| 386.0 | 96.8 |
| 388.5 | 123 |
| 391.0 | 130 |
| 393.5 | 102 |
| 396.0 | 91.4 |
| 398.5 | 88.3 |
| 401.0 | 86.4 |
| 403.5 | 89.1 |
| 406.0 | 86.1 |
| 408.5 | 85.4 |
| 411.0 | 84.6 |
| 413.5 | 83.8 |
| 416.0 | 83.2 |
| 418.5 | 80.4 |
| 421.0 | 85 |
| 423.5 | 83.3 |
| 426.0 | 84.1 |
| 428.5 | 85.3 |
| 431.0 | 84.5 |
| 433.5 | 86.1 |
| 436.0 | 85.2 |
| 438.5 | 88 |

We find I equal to 2.0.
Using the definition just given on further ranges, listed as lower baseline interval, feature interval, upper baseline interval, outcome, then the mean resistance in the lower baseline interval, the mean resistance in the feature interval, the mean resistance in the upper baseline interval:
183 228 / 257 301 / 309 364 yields 0.8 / 97.3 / 86.8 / 81.6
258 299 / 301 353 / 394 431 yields 3.1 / 87.1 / 81.5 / 85.8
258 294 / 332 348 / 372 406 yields 1.7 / 87.4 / 82.1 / 95.4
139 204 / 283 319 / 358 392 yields 3.0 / 91.5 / 84.9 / 93.3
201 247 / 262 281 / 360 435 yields 1.4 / 95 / 86.8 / 89.7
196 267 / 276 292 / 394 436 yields 0.4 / 93.4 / 89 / 85.7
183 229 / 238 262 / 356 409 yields 1.7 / 97.2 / 89.1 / 92.1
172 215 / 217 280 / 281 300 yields 1.8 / 97.5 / 89.3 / 87.6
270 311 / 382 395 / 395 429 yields -3.2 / 86.6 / 107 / 85.4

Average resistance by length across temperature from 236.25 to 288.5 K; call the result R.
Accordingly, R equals 88.5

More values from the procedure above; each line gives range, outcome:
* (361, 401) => 94.1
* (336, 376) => 84.8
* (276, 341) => 83.4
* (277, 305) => 86.6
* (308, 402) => 86.9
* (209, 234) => 93.1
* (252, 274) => 86.5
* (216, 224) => 91.9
